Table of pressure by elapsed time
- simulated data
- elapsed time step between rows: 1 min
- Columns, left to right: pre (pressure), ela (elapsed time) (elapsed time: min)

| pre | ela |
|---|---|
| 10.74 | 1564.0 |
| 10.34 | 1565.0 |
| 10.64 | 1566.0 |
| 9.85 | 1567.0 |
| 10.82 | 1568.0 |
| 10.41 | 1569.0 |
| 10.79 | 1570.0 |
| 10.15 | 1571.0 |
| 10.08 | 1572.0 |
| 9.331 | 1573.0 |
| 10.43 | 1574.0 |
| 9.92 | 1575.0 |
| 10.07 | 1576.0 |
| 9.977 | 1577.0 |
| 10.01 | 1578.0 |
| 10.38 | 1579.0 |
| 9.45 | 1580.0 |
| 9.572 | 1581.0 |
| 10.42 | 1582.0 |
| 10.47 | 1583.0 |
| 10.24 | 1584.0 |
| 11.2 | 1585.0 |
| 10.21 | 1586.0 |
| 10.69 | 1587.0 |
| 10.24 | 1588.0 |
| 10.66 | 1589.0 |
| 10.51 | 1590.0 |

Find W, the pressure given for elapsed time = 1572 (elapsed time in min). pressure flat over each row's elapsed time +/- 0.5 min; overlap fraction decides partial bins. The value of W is 10.08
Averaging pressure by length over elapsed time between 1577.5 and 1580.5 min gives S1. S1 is 9.95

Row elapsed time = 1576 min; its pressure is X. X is 10.07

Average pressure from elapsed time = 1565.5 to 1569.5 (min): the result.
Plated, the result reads 10.4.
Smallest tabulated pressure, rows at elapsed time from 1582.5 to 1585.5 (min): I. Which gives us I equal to 10.24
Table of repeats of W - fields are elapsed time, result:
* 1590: 10.51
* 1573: 9.331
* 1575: 9.92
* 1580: 9.45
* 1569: 10.41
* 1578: 10.01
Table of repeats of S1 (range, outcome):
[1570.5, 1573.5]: 9.85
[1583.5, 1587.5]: 10.6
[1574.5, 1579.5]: 10.1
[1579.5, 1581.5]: 9.51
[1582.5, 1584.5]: 10.4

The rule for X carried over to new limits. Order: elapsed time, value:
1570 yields 10.79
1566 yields 10.64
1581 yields 9.572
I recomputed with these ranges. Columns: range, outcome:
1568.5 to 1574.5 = 9.331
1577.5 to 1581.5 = 9.45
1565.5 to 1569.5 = 9.85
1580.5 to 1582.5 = 9.572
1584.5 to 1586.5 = 10.21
